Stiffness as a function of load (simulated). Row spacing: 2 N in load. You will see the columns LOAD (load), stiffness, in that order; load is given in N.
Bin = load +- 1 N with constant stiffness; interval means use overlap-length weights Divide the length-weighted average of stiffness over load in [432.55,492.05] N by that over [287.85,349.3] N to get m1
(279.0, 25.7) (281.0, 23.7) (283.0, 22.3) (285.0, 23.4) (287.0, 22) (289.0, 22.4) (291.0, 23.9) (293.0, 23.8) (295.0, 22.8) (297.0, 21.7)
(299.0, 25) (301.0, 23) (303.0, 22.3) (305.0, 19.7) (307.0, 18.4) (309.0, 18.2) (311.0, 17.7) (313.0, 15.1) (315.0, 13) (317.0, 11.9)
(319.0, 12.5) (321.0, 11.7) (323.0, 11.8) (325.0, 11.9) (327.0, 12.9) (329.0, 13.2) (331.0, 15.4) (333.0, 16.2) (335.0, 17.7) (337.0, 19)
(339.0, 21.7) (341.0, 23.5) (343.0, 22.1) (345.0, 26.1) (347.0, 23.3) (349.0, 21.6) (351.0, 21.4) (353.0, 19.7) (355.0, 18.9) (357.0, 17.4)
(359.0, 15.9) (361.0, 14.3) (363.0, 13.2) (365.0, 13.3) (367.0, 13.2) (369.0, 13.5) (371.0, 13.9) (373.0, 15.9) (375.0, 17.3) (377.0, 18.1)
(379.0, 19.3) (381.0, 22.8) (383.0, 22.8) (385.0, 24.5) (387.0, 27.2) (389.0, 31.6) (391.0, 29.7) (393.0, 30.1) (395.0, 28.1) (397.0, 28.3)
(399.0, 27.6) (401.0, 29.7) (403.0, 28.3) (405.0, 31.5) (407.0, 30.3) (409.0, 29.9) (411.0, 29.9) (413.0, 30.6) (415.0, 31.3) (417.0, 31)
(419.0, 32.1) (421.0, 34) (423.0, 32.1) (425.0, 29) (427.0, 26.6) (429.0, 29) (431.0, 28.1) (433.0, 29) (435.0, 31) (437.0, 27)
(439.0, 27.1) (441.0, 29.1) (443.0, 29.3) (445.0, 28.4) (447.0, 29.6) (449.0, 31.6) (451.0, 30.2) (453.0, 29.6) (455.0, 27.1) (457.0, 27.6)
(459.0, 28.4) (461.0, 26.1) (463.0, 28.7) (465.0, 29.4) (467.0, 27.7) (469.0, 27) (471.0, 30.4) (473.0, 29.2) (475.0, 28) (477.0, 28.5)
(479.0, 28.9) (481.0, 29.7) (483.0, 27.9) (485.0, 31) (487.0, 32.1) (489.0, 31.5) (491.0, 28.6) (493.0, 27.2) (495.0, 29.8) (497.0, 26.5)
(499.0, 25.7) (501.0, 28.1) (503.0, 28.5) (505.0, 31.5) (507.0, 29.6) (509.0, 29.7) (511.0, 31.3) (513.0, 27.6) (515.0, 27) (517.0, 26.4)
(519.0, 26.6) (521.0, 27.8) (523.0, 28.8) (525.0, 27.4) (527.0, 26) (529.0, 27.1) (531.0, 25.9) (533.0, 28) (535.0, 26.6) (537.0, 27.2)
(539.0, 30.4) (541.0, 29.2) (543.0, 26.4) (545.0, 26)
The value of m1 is 1.55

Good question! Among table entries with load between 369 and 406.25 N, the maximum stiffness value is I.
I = 31.6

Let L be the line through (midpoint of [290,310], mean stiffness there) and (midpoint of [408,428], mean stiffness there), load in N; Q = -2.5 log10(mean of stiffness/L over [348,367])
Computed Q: 0.46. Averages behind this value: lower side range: 21.9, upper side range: 30.6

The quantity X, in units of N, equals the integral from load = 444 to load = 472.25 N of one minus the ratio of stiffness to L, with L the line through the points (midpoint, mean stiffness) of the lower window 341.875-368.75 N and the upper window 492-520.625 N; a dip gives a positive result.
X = -4.1 N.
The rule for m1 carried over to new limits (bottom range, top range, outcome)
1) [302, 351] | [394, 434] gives 1.71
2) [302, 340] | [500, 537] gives 1.77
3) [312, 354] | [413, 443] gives 1.73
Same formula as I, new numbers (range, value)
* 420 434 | 34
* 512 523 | 28.8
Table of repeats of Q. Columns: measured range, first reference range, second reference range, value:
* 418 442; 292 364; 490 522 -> -0.228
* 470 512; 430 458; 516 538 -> -0.052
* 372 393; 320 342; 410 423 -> 0.100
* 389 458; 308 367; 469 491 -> -0.210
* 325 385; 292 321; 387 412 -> 0.317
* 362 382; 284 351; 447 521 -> 0.353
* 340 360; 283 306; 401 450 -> 0.219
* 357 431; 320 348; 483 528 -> -0.147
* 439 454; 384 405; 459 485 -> -0.035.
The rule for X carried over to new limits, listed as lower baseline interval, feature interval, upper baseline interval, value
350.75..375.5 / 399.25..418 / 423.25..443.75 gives -4.7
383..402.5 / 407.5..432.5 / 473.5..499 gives -1.6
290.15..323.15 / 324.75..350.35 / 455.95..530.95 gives 1.5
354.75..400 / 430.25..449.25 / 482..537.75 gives -3.6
